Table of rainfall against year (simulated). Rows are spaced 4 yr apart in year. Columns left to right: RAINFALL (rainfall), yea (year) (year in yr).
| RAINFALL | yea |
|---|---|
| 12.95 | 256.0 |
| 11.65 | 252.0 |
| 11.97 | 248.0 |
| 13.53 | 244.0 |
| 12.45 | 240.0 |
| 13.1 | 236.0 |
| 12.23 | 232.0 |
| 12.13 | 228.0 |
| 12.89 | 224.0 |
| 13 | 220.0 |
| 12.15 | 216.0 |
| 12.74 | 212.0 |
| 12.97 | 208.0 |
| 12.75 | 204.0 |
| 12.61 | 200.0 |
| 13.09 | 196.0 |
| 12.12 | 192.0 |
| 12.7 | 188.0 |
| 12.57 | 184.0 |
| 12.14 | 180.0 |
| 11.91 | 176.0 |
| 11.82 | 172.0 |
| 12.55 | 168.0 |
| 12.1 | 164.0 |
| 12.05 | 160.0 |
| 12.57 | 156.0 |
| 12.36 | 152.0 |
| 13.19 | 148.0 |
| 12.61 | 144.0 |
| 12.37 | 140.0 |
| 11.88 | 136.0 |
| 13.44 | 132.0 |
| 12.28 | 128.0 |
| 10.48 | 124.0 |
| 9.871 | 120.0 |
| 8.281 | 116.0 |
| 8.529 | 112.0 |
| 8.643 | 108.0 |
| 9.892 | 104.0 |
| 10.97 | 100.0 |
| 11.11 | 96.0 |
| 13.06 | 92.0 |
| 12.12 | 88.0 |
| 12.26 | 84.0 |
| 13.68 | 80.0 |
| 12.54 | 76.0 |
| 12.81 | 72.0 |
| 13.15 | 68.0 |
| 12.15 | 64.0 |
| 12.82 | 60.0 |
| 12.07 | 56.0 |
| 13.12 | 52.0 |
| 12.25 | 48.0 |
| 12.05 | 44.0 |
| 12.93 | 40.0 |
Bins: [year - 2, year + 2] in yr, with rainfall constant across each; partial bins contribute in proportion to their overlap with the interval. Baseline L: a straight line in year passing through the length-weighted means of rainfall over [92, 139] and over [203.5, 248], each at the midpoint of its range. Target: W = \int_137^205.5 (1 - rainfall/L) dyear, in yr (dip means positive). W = -4.5 yr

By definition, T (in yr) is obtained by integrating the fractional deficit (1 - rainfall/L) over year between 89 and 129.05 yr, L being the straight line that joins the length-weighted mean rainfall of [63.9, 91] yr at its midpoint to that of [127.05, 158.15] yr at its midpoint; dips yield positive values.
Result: 7.4 yr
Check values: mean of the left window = 12.7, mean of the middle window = 10.3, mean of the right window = 12.6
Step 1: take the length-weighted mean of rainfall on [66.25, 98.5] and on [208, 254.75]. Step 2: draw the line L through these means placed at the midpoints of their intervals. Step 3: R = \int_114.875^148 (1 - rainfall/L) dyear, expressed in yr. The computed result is 2.6 yr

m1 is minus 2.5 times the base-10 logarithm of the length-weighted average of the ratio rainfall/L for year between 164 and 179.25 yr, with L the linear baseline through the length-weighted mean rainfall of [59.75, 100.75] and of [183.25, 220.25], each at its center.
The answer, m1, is 0.04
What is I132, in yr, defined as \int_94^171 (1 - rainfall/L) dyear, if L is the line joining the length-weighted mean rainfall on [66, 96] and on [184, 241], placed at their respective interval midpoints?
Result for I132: 8.1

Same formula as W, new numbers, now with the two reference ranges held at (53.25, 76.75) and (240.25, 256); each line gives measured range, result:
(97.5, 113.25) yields 3.7 yr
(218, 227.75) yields -0.2 yr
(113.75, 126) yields 3.0 yr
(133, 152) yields 0.0 yr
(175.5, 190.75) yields 0.2 yr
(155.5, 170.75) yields 0.3 yr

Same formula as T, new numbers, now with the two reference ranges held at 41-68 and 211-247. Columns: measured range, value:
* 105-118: 4.10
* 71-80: -0.27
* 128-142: 0.05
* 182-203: 0.01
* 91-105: 1.46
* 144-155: -0.12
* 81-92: 0.03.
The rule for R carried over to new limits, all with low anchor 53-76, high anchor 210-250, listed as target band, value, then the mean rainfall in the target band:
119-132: 1.31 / 11.3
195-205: -0.14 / 12.8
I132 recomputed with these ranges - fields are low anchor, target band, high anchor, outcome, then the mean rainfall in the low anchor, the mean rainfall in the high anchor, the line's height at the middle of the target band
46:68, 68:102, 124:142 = 0.2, 12.5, 12.3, 12.4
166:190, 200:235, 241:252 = -0.6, 12.3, 12.5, 12.4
